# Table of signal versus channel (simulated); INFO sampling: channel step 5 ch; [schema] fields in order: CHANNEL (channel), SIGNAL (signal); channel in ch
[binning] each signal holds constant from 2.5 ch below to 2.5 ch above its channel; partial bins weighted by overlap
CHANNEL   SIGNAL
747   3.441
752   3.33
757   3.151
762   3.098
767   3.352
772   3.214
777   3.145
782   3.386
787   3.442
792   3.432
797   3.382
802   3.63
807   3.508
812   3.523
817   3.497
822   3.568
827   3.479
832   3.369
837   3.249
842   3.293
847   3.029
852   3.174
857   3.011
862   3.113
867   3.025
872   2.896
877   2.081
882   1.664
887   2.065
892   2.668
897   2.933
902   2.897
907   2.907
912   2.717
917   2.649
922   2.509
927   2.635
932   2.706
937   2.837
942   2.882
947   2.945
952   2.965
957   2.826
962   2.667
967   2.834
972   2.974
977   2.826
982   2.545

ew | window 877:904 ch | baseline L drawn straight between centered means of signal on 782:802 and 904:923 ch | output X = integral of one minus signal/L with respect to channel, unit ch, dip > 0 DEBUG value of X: 4.2 ch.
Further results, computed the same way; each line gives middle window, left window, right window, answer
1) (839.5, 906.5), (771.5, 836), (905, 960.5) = 7.0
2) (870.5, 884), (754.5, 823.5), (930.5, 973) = 4.0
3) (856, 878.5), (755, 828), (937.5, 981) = 2.2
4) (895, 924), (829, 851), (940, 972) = 2.3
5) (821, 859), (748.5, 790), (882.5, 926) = -4.3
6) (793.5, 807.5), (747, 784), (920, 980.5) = -1.5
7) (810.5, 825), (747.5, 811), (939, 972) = -1.3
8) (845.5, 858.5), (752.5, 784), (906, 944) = -0.5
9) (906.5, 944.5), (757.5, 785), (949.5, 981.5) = 2.5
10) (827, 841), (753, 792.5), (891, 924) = -1.4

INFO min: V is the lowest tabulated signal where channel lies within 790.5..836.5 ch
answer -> 3.369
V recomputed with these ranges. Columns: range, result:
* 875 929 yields 1.664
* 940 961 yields 2.826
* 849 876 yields 2.896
